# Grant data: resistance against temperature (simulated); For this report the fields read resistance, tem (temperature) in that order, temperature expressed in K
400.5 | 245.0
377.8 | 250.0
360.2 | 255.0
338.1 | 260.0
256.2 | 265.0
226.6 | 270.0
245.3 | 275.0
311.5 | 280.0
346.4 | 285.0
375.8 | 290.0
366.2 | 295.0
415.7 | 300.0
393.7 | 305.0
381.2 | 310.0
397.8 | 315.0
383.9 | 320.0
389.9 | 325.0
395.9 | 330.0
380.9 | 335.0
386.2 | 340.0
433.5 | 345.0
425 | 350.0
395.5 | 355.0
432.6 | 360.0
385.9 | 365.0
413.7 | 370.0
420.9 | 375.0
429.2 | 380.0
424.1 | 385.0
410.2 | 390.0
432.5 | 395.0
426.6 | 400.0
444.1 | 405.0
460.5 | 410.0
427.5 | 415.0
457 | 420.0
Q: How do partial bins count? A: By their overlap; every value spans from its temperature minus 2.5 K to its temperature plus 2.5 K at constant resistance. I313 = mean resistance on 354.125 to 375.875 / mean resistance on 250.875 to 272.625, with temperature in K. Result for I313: 1.36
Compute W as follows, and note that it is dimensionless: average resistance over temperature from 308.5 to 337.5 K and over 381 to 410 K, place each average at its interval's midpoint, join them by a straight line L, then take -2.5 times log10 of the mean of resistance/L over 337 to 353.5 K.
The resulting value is -0.030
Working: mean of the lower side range 389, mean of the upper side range 430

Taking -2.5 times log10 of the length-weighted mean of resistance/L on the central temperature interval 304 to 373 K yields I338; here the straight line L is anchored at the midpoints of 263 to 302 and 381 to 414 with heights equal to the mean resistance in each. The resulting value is -0.08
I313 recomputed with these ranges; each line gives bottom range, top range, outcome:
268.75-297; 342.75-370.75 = 1.32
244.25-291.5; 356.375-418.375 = 1.33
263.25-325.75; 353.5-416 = 1.23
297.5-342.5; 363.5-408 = 1.08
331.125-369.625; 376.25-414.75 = 1.06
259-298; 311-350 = 1.29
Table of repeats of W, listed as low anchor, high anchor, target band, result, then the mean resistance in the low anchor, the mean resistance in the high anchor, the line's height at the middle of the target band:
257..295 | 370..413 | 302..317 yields -0.149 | 305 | 430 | 341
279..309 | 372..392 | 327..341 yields 0.018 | 372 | 421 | 394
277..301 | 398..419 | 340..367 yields -0.027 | 357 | 441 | 403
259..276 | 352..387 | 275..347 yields -0.159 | 262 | 415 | 327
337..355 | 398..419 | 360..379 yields 0.027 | 411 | 441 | 423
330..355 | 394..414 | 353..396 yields 0.019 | 404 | 441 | 423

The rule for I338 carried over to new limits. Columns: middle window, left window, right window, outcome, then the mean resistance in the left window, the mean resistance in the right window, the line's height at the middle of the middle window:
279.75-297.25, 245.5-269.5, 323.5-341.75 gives 0.00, 330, 388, 354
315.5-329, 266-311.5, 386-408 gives -0.07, 337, 429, 365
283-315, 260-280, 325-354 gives -0.19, 263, 403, 321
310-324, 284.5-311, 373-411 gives 0.01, 382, 430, 392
